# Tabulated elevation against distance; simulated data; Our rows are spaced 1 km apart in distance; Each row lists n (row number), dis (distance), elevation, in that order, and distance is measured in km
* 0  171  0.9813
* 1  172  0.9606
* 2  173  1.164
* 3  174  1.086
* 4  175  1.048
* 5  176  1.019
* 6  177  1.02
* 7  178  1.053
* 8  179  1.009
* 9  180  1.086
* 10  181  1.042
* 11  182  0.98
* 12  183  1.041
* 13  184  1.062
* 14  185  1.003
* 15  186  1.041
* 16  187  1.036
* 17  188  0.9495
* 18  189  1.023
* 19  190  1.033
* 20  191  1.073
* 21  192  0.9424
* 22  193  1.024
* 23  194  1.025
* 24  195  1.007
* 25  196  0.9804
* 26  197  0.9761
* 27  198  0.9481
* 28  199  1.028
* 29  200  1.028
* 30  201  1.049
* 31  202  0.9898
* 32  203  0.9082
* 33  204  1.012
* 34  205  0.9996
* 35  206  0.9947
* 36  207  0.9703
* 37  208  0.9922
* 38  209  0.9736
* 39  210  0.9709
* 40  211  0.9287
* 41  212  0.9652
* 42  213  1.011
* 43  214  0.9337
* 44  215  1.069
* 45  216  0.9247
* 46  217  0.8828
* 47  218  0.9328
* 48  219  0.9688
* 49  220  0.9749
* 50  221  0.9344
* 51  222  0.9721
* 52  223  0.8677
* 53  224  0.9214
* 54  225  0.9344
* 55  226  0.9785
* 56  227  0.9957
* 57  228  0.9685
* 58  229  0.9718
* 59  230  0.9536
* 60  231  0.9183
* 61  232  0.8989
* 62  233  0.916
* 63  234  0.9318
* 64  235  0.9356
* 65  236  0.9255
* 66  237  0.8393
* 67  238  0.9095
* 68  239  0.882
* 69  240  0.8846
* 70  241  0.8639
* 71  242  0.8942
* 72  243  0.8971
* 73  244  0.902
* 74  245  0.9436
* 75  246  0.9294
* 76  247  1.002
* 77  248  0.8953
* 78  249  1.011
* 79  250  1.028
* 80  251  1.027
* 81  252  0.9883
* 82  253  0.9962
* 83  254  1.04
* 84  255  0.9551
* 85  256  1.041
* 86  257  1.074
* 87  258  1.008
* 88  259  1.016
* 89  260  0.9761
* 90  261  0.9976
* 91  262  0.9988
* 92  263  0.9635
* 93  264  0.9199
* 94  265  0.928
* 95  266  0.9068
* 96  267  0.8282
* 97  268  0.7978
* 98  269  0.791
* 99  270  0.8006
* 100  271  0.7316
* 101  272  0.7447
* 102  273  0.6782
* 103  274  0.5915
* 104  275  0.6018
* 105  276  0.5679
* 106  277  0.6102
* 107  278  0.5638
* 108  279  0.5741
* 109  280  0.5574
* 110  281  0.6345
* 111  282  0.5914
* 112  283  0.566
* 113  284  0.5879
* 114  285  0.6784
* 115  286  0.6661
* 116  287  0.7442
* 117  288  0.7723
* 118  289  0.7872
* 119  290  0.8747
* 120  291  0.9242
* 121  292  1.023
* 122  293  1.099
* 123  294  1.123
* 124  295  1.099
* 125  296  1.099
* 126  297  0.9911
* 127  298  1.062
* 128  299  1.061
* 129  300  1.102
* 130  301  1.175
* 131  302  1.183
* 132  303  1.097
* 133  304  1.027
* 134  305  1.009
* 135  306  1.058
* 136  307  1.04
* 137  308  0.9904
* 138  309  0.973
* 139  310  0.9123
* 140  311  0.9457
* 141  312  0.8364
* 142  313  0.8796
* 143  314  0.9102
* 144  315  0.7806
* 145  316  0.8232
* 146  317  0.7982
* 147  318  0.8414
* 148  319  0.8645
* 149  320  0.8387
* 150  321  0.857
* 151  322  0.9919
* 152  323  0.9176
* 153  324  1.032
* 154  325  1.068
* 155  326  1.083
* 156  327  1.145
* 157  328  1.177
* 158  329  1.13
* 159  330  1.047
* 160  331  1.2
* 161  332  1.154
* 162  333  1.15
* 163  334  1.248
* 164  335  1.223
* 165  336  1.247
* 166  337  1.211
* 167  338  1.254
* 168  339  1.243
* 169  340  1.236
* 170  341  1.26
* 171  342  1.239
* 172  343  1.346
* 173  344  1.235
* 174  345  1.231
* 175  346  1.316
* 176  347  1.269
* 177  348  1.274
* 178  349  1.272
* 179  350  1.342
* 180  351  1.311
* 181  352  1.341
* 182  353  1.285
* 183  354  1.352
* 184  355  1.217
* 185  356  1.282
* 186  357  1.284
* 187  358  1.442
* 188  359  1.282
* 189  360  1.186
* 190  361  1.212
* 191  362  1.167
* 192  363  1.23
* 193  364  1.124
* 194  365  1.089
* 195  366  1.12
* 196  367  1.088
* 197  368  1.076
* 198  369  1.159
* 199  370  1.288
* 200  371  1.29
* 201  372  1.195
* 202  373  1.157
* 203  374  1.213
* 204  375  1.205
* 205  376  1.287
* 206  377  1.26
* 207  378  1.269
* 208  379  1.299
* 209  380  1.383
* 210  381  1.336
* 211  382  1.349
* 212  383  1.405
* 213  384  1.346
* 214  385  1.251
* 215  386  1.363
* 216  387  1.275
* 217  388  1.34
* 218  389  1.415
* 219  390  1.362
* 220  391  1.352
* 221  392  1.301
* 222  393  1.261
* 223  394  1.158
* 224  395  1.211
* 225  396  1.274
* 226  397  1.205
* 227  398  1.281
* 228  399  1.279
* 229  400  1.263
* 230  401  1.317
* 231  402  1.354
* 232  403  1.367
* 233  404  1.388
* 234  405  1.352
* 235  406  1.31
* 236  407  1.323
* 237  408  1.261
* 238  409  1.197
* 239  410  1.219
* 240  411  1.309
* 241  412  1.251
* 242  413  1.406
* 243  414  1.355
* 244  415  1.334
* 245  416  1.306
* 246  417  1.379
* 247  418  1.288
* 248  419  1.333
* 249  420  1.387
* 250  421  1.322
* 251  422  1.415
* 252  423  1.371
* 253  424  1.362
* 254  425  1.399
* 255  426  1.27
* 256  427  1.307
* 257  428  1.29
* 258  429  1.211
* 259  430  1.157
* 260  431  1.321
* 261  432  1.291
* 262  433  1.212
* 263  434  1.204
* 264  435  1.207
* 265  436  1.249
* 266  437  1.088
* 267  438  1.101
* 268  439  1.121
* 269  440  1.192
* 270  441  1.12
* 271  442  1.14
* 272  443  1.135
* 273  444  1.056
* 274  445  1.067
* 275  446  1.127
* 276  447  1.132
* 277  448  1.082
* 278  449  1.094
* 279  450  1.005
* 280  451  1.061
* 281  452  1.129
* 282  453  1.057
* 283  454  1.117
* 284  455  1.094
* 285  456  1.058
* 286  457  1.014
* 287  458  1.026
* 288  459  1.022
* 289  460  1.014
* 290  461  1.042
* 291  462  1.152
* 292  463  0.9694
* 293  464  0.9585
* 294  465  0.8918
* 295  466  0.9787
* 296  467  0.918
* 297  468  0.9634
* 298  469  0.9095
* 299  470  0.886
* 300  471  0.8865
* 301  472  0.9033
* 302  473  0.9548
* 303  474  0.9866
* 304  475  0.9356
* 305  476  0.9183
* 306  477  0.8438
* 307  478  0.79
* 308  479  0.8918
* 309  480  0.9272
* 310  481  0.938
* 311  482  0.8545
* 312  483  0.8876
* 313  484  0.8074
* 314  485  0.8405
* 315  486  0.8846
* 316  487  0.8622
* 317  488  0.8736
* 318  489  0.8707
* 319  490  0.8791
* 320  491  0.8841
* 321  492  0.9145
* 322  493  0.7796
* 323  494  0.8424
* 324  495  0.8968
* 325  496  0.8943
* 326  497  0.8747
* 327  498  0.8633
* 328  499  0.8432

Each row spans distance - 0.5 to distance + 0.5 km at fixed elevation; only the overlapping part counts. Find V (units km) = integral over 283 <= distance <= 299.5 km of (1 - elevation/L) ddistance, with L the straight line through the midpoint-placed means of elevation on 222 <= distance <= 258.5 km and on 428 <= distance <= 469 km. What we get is 1.4 km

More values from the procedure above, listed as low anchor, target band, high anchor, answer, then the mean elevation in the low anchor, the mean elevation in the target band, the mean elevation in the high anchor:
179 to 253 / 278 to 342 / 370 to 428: 9.6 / 0.969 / 0.975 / 1.31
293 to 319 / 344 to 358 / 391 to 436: -2.2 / 0.992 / 1.29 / 1.3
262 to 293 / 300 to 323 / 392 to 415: -1.6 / 0.744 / 0.95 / 1.29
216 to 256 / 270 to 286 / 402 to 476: 5.8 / 0.941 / 0.626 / 1.16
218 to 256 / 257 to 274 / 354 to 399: 2.2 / 0.943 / 0.878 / 1.26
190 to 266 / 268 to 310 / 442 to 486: 5.2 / 0.964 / 0.85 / 0.985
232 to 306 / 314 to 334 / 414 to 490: -1.1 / 0.889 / 0.999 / 1.08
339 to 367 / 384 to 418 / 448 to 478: -4.9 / 1.25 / 1.3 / 0.991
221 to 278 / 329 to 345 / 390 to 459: -2.3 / 0.9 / 1.22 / 1.23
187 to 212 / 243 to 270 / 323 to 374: 3.0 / 0.993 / 0.956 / 1.21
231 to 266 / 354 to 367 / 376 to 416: 0.0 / 0.952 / 1.22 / 1.31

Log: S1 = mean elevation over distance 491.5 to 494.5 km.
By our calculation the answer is 0.845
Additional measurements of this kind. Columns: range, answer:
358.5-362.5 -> 1.21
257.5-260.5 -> 1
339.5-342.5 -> 1.25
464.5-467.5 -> 0.929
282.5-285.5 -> 0.611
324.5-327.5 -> 1.1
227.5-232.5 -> 0.942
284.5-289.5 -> 0.73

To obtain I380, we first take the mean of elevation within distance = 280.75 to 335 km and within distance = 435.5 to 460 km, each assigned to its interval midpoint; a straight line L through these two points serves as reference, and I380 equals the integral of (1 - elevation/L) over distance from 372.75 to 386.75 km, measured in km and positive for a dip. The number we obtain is -3.6 km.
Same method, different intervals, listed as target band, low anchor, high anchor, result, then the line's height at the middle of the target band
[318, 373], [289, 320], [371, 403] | -2.4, 1.13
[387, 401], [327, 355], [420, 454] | -0.8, 1.21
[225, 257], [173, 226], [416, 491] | 1.9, 1.01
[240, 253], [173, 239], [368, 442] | 1.2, 1.04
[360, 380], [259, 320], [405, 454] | -2.4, 1.07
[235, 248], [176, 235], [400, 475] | 1.3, 1.01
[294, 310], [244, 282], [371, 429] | -1.3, 0.983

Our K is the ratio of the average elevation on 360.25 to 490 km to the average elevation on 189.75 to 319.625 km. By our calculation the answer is 1.3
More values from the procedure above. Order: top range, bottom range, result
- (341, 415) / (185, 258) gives 1.32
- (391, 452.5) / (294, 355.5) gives 1.13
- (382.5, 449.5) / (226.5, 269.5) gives 1.34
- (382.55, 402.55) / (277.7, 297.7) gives 1.62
